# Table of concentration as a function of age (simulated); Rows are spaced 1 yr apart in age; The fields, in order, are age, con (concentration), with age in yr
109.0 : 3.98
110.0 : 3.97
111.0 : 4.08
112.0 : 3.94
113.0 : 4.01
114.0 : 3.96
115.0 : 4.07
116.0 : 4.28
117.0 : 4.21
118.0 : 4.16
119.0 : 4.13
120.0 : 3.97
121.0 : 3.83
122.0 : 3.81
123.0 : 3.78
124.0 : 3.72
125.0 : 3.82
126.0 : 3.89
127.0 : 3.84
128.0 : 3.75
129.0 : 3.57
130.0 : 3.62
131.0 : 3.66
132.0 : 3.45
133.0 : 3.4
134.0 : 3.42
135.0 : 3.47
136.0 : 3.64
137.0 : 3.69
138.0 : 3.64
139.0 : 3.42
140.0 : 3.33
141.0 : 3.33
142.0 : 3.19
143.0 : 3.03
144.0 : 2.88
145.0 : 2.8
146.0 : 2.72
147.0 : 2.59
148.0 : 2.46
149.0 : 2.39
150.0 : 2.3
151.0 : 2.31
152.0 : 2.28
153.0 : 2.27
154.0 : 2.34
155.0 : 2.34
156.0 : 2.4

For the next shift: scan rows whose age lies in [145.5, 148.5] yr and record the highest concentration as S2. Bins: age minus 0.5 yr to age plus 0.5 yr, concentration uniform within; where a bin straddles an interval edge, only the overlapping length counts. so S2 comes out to 2.72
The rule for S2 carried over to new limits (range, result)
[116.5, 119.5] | 4.21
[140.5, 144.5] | 3.33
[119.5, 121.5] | 3.97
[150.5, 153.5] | 2.31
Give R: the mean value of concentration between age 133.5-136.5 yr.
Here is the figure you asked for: 3.51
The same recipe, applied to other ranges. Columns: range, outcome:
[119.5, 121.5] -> 3.9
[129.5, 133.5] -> 3.53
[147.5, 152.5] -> 2.35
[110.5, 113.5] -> 4.01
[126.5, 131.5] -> 3.69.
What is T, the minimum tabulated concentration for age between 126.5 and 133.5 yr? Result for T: 3.4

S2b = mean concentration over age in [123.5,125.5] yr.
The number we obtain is 3.77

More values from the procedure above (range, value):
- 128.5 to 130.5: 3.59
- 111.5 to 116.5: 4.05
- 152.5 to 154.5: 2.3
